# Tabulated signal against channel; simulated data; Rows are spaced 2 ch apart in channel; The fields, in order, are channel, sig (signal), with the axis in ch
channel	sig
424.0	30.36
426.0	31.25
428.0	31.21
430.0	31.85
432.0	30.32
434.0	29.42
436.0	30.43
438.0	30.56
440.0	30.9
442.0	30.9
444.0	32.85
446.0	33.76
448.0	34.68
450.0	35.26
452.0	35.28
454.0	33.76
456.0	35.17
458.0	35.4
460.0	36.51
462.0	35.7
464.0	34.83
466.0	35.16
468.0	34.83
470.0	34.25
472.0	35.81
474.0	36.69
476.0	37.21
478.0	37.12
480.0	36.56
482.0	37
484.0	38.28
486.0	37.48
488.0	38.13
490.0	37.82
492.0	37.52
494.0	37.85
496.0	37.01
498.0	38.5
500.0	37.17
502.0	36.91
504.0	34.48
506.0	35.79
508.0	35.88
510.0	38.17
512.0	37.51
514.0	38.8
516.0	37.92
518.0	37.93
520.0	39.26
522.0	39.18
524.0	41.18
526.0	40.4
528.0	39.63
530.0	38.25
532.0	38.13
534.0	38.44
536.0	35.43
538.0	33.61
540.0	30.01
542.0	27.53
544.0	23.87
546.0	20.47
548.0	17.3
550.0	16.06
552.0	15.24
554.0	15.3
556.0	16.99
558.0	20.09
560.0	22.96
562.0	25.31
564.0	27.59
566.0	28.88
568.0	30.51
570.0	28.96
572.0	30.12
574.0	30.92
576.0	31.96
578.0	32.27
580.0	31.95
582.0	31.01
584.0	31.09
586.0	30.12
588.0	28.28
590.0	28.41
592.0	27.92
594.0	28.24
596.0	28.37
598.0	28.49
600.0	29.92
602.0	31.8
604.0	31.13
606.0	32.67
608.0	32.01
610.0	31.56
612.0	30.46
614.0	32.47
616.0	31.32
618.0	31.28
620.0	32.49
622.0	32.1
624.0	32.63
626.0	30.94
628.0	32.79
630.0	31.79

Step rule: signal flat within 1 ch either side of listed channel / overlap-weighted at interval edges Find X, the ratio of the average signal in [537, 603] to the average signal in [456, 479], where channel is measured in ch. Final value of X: 0.75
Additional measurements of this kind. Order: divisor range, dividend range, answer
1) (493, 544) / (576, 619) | 0.83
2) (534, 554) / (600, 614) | 1.28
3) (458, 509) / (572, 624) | 0.84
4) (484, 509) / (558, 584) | 0.78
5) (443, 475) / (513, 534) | 1.12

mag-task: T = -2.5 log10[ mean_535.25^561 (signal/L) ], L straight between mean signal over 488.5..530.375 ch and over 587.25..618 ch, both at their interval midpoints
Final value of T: 0.47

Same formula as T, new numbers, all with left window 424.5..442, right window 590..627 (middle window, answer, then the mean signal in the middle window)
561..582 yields 0.03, 29.9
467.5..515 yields -0.20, 37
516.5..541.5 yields -0.21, 37.4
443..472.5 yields -0.14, 34.9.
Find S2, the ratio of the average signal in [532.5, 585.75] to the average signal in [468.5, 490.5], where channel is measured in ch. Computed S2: 0.7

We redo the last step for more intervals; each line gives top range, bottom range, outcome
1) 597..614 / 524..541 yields 0.84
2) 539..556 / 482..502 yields 0.54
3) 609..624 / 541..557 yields 1.66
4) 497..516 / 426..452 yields 1.16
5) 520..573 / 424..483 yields 0.85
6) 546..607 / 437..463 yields 0.79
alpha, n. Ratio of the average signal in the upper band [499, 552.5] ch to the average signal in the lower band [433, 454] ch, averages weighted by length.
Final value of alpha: 1.04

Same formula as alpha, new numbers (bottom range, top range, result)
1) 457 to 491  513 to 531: 1.08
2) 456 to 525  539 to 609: 0.73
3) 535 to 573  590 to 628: 1.26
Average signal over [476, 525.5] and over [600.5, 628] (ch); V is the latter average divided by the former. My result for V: 0.8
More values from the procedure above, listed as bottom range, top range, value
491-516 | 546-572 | 0.60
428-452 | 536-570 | 0.74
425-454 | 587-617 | 0.94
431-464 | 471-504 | 1.12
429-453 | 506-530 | 1.20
